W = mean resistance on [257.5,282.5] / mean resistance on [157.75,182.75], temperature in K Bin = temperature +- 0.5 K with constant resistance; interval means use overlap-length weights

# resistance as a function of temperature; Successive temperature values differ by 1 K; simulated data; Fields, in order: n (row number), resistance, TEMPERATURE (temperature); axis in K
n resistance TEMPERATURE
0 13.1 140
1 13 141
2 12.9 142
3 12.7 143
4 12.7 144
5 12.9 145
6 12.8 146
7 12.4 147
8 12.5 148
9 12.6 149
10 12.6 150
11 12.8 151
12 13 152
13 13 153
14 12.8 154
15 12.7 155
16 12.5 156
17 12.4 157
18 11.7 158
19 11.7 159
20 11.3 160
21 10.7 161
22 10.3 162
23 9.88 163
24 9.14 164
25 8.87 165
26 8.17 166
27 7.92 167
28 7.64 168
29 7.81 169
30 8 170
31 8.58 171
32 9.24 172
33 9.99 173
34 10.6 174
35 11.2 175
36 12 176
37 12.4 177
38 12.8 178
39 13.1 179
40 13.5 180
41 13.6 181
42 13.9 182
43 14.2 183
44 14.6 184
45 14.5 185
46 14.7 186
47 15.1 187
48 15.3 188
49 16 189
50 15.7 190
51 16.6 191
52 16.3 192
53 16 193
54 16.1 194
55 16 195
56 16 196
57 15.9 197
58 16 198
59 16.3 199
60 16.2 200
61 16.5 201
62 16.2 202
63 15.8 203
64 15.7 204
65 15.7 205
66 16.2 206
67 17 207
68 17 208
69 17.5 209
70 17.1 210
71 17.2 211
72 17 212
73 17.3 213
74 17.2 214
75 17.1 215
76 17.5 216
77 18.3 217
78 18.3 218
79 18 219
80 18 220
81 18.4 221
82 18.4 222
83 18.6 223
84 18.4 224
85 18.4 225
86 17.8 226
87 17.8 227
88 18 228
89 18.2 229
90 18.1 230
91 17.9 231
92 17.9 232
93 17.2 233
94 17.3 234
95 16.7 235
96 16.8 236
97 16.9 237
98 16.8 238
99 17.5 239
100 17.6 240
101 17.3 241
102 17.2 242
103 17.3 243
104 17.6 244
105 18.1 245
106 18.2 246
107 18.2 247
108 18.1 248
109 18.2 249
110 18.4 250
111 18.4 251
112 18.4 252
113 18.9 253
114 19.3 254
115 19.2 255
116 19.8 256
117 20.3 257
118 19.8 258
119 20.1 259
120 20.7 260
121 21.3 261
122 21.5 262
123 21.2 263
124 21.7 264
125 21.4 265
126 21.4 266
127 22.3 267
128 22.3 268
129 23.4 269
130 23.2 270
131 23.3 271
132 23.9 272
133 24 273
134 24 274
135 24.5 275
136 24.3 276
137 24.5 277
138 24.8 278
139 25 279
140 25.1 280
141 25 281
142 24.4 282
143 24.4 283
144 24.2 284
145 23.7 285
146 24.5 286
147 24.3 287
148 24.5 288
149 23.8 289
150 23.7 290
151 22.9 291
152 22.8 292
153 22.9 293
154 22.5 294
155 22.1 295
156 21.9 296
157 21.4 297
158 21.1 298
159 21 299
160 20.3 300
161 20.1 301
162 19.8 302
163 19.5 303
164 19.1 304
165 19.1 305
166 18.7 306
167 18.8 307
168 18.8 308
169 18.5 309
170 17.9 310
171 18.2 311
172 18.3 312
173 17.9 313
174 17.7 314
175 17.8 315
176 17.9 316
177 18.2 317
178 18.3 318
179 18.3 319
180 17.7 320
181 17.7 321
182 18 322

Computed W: 2.17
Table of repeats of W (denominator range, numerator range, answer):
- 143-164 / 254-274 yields 1.79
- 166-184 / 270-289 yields 2.21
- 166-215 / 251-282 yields 1.55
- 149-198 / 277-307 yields 1.80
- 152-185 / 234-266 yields 1.68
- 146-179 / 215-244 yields 1.61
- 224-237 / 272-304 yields 1.31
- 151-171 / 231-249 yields 1.66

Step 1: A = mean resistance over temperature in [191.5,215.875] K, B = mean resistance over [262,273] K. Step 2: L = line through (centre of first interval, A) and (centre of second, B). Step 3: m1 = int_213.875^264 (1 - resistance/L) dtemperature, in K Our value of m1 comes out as 3.46 K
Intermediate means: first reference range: 16.5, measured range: 18.4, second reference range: 22.4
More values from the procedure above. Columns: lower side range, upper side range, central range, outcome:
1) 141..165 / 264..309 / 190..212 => -0.77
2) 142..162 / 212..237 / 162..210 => 4.77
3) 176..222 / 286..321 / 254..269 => -1.98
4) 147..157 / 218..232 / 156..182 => 6.26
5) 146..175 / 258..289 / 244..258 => 1.38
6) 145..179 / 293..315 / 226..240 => -1.95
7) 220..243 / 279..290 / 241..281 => 0.90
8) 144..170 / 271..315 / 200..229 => -3.04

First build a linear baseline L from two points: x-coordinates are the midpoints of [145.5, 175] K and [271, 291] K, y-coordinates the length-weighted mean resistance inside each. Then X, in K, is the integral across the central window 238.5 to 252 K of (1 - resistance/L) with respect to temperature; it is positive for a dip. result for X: 1.6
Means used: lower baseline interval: 10.8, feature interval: 17.9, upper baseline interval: 24.3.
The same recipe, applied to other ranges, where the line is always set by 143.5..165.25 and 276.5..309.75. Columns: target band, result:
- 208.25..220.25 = -0.9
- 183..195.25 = -0.9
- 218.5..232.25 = -0.8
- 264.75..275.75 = -1.4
